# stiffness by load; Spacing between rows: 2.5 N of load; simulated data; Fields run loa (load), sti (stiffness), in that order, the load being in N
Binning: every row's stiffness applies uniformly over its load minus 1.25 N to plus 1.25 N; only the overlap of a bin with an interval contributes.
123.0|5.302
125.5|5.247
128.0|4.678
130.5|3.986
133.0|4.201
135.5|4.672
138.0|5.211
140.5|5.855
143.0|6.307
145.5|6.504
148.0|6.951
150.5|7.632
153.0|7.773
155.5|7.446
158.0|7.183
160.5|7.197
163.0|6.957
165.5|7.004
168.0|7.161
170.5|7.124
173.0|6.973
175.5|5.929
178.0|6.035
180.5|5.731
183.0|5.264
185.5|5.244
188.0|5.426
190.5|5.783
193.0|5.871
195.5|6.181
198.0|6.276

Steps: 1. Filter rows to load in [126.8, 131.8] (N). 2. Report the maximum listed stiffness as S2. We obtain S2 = 4.678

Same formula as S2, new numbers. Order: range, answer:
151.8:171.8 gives 7.773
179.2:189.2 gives 5.731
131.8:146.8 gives 6.504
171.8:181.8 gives 6.973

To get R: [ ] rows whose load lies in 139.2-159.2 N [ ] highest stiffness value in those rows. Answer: 7.773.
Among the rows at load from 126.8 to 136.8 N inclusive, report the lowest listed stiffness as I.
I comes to 3.986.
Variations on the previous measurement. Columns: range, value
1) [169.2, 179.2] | 5.929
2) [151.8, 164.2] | 6.957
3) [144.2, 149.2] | 6.504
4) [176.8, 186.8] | 5.244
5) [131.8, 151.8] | 4.201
